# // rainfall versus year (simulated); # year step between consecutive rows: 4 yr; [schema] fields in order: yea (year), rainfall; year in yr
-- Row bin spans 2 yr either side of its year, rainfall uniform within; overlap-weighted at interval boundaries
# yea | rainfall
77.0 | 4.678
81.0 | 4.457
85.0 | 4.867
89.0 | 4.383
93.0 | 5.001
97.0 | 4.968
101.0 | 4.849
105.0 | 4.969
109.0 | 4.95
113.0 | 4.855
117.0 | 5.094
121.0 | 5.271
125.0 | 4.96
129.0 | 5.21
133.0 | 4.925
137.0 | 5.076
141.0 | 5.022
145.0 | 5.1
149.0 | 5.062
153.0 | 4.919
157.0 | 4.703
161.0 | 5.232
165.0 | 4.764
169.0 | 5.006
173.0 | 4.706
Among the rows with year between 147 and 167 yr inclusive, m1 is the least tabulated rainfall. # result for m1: 4.703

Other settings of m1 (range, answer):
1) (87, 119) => 4.383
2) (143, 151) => 5.062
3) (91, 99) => 4.968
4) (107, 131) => 4.855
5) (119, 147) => 4.925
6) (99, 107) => 4.849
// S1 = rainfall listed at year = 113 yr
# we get 4.855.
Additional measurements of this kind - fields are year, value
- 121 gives 5.271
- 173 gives 4.706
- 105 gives 4.969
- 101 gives 4.849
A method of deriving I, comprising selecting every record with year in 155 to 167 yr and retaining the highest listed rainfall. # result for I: 5.232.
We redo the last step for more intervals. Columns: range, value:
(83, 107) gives 5.001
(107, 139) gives 5.271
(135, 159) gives 5.1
